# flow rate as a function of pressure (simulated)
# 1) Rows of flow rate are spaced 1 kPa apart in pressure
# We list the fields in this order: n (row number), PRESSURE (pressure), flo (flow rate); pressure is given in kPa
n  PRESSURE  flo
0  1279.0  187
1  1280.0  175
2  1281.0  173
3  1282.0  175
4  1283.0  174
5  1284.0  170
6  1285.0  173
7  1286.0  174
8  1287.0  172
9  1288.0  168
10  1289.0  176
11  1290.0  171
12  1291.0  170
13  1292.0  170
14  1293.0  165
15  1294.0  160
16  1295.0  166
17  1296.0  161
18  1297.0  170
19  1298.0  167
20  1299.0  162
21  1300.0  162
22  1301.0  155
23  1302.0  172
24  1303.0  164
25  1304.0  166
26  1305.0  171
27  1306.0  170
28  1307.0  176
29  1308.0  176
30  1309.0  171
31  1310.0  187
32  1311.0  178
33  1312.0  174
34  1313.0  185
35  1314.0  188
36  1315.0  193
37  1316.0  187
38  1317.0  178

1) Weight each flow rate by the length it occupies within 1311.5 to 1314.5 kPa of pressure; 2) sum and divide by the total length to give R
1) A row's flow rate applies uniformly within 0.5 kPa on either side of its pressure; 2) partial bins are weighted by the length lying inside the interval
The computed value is 182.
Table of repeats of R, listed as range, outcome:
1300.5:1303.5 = 164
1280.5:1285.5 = 173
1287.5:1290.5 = 172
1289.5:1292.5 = 170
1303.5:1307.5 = 171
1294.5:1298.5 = 166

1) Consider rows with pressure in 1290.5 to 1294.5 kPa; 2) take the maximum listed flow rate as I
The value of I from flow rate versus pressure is 170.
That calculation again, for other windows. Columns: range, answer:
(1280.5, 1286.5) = 175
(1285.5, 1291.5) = 176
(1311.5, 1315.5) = 193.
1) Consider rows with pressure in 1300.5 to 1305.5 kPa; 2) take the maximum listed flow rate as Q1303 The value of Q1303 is 172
